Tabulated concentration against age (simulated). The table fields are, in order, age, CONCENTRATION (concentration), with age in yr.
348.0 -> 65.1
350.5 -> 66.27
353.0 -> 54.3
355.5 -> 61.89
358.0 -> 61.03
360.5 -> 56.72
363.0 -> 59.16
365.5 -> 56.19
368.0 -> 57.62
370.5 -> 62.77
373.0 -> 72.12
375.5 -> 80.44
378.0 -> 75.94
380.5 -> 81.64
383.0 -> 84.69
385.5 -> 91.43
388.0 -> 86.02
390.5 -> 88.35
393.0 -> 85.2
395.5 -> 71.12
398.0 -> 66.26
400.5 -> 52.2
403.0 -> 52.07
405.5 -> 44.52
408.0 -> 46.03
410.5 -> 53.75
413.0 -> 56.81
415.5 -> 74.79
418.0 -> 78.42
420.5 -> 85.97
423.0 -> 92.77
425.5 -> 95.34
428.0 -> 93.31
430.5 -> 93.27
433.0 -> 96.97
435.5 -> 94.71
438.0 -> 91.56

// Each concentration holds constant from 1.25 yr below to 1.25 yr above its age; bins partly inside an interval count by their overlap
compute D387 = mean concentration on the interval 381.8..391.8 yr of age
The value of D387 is 87.6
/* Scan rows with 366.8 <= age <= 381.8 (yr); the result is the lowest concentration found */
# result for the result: 57.62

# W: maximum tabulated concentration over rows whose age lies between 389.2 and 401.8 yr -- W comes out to 88.35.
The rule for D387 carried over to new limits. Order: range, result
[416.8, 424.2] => 85.7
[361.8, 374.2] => 61.5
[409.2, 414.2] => 55.2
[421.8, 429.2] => 93.8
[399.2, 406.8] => 49.7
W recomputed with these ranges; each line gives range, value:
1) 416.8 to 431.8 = 95.34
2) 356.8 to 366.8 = 61.03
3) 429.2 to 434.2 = 96.97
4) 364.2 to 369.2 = 57.62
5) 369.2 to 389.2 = 91.43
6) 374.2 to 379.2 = 80.44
